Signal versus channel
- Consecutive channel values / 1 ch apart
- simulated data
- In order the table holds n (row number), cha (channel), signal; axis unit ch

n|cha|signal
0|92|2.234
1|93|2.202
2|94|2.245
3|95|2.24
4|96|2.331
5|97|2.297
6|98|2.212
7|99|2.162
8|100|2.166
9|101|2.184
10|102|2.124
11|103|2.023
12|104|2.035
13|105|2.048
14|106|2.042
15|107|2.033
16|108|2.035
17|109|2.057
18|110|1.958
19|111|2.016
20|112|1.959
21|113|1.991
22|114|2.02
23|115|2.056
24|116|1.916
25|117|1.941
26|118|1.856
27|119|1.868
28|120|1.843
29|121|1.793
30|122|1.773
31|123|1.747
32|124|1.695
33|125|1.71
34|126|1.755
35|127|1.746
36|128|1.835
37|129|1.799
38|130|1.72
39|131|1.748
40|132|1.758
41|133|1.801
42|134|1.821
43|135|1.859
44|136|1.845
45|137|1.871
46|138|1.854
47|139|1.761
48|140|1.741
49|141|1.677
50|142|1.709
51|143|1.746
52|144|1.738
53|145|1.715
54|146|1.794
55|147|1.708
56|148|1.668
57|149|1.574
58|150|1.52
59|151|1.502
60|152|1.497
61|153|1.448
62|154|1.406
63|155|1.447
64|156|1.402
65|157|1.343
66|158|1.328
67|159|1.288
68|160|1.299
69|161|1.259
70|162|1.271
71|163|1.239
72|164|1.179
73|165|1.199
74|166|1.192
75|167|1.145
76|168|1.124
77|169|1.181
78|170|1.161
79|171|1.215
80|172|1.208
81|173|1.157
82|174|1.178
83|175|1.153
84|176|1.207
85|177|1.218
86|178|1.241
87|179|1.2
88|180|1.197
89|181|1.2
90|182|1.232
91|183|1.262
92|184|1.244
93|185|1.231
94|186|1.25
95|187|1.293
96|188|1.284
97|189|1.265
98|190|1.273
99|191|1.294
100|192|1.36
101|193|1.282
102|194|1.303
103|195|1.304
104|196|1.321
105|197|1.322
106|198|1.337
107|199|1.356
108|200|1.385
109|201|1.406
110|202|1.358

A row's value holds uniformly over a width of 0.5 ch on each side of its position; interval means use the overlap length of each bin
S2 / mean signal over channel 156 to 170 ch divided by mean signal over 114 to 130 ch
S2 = 0.68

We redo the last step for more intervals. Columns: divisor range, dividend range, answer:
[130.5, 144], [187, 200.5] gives 0.74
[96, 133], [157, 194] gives 0.63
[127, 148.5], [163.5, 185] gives 0.68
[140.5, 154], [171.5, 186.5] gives 0.74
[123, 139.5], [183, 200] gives 0.73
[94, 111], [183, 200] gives 0.61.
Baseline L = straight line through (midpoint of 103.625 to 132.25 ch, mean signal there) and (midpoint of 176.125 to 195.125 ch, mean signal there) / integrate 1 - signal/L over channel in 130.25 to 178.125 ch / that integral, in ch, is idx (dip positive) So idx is 2.8 ch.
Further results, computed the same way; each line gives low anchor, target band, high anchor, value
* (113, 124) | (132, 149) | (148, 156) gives -1.5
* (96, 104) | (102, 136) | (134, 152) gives 1.4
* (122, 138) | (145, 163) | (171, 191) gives 0.8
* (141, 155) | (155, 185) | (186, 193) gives 4.4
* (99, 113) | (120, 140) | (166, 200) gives 0.2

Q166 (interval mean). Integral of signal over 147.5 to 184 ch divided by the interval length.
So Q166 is 1.29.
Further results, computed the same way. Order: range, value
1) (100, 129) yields 1.93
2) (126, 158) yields 1.67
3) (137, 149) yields 1.74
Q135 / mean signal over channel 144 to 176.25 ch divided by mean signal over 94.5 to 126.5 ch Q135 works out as 0.68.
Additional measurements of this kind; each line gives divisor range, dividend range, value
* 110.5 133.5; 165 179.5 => 0.64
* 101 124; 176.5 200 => 0.65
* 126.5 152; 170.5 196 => 0.72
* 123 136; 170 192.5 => 0.70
